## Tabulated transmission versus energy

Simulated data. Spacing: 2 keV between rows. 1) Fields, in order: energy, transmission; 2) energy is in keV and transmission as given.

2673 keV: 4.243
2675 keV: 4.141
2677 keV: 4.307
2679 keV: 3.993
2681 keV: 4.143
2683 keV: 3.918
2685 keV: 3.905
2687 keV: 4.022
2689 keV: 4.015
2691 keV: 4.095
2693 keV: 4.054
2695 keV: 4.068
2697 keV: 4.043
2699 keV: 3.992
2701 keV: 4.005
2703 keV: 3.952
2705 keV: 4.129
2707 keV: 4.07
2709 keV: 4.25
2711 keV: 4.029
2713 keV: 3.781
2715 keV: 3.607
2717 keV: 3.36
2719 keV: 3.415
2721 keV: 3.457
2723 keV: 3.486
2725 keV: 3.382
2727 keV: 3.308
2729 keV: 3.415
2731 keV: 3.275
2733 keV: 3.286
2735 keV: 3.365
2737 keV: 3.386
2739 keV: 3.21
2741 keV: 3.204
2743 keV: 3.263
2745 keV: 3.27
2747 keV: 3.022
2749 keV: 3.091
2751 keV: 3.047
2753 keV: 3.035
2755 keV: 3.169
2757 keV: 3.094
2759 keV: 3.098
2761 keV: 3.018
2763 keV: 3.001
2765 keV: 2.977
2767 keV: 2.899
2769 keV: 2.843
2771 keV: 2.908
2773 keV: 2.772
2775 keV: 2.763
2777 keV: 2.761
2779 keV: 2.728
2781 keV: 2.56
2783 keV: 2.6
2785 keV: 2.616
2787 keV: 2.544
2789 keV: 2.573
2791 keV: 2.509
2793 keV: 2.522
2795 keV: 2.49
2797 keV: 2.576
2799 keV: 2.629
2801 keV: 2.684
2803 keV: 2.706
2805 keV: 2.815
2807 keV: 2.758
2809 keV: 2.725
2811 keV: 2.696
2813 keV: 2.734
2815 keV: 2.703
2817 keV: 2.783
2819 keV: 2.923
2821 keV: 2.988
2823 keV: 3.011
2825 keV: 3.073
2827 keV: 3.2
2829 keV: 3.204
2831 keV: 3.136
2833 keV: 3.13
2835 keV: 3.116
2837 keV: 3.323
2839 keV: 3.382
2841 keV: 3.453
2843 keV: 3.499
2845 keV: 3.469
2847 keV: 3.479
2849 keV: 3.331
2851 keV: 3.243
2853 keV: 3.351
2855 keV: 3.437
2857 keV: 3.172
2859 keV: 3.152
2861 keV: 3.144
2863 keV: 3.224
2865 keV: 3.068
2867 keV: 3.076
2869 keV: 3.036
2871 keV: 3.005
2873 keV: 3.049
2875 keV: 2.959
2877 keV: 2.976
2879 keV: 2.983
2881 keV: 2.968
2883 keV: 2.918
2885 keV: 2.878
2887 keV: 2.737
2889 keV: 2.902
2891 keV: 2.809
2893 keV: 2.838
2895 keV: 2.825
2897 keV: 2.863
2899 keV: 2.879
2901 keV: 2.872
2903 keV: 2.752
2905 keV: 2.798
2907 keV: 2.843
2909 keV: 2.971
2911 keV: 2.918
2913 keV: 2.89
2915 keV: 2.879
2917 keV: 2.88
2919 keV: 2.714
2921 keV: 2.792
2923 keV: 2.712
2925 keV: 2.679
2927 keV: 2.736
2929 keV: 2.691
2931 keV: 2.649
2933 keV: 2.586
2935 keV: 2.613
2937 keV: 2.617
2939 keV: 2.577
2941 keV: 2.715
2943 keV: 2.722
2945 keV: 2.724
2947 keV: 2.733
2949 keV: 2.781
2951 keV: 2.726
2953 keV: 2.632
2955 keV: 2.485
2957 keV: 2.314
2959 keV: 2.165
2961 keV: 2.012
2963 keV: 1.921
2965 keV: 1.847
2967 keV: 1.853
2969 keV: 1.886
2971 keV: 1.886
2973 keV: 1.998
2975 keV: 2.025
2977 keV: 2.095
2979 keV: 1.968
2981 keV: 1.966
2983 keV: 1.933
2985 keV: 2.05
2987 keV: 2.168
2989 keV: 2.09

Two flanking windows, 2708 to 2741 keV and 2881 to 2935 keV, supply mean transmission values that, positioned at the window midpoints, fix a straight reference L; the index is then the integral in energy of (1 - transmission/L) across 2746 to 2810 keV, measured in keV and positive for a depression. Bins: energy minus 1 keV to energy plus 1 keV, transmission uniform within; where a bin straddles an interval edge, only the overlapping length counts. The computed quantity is 9.7 keV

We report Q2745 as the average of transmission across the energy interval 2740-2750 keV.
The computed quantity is 3.17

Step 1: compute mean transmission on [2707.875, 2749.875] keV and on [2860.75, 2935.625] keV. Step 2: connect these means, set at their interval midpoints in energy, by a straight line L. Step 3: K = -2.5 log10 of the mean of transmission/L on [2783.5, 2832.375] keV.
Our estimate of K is 0.14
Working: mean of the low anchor 3.42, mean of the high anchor 2.87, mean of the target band 2.78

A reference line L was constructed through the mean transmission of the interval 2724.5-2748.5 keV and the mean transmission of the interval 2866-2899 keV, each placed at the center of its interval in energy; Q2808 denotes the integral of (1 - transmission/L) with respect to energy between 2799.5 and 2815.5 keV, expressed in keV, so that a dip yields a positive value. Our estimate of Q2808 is 2.0 keV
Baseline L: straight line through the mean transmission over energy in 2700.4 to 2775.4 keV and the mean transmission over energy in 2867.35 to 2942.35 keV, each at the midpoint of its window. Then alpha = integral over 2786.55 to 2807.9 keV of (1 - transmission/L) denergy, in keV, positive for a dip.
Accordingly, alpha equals 3.6 keV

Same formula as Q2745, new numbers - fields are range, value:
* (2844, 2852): 3.38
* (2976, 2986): 2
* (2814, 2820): 2.8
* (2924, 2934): 2.67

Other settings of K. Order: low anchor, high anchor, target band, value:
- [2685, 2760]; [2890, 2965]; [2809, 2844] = 0.01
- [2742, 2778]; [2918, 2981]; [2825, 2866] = -0.19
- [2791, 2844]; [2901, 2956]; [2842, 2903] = -0.09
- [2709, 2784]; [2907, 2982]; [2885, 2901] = -0.07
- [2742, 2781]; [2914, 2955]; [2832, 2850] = -0.18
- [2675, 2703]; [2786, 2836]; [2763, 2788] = 0.15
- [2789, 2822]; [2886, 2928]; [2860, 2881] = -0.10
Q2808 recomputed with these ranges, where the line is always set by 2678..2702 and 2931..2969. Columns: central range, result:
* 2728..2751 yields 2.9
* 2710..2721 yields 0.7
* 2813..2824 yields 1.3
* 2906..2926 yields -1.4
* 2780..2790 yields 2.5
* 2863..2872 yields -0.4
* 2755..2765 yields 1.5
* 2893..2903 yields -0.3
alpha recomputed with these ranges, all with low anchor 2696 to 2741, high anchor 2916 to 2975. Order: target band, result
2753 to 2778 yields 3.3 keV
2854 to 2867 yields -1.3 keV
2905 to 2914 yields -0.8 keV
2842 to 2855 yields -1.9 keV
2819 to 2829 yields 0.1 keV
